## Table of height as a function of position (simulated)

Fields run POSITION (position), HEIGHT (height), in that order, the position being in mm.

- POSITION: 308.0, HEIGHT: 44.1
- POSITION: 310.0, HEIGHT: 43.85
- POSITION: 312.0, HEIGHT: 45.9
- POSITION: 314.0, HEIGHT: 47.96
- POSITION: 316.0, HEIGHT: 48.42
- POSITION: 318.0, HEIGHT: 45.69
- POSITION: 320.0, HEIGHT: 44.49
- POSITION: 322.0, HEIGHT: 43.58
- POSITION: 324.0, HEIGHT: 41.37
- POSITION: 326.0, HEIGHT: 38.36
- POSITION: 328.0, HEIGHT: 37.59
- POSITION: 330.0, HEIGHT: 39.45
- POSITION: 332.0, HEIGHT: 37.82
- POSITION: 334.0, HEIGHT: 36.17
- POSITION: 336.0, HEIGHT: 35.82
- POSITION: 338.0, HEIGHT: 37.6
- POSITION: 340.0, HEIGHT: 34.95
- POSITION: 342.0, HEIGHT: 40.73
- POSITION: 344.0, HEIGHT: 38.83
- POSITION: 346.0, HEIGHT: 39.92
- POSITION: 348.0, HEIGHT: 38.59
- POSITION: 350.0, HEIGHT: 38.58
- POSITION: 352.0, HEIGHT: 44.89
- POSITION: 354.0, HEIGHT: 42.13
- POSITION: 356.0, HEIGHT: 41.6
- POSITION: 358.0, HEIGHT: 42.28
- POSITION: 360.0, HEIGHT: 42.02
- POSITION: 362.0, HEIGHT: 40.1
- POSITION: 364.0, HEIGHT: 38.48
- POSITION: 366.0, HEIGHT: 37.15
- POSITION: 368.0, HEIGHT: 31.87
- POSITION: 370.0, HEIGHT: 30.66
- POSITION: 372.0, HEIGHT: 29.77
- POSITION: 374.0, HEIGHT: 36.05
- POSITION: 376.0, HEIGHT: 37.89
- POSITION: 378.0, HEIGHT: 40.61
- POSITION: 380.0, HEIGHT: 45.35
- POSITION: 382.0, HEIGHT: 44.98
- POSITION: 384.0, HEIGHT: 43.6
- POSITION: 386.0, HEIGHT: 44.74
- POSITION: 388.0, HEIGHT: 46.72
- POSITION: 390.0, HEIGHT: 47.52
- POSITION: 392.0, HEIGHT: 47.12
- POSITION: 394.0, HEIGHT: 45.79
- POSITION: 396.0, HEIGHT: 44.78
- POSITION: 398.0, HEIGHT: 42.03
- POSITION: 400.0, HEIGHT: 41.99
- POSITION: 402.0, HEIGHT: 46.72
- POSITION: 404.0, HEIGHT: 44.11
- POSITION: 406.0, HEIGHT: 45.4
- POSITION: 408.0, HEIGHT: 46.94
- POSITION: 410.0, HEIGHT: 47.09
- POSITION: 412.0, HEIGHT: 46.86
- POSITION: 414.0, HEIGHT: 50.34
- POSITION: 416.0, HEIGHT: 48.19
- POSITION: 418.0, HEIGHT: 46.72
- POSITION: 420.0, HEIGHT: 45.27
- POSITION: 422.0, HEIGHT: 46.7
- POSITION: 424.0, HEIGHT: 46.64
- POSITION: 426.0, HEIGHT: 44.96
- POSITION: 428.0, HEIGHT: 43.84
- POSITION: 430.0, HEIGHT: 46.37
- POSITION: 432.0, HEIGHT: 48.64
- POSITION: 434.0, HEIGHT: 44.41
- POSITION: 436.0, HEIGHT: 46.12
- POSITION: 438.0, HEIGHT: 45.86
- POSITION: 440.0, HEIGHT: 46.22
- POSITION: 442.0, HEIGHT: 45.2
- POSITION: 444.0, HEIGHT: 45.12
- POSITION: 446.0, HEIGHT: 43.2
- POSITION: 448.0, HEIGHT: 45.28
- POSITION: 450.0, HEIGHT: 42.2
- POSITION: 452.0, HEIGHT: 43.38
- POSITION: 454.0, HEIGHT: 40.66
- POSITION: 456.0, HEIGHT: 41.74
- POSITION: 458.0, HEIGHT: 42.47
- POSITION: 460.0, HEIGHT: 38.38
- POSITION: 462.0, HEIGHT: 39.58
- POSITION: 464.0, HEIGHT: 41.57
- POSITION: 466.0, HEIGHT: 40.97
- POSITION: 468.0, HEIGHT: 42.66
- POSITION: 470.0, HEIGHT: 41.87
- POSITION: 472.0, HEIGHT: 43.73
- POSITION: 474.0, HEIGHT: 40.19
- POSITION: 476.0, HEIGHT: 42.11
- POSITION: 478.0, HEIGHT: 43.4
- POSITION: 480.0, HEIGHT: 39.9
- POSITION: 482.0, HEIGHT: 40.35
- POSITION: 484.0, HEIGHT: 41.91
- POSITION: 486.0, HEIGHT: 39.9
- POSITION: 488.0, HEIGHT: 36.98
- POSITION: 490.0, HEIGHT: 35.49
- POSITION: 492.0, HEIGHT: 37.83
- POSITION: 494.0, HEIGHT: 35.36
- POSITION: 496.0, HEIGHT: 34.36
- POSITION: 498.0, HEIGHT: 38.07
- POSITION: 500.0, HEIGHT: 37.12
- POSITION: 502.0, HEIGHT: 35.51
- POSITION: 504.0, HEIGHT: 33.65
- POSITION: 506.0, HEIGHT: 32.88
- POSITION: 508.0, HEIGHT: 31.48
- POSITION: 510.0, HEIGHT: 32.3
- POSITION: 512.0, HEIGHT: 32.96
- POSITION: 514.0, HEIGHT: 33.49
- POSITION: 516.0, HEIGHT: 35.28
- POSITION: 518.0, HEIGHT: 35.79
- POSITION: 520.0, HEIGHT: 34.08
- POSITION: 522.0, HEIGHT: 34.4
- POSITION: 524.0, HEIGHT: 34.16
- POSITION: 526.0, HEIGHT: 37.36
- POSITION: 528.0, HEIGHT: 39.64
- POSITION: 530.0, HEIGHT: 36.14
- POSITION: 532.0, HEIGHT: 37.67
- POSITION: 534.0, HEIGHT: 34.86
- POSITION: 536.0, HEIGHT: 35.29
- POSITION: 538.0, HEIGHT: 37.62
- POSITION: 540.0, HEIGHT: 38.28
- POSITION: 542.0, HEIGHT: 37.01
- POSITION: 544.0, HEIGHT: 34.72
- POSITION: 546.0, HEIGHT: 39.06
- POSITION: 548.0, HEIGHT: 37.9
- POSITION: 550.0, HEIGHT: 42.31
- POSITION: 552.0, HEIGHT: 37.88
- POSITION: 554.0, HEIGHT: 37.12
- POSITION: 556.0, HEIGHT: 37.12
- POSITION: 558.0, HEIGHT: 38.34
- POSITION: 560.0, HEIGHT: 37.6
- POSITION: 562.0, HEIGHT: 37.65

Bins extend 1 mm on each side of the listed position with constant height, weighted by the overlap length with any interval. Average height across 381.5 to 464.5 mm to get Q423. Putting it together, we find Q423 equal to 44.9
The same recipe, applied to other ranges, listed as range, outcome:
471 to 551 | 37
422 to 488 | 43.1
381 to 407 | 45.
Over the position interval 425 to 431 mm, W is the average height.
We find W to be 45.1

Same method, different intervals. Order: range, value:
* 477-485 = 41.4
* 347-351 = 38.6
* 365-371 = 33.2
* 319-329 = 41.1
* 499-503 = 36.3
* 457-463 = 40.1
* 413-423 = 47.4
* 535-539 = 36.5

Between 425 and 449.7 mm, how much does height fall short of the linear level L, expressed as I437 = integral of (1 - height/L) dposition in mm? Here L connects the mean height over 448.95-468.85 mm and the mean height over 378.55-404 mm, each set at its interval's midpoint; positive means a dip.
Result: -1.6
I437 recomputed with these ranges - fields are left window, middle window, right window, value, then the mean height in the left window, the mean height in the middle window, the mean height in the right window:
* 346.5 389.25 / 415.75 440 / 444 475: -2.8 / 40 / 46.1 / 42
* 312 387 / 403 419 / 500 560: -3.4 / 40.1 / 47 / 36.1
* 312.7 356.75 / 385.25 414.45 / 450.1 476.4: -3.3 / 40.7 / 45.8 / 41.5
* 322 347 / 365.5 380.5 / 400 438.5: 2.2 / 38.4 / 35.8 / 46.3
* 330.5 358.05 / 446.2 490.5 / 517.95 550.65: -4.2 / 39.2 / 41.2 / 36.8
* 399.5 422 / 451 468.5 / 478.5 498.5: 0.0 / 46.4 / 41.2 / 38.1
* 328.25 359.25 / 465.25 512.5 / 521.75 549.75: -0.6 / 39.3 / 38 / 36.9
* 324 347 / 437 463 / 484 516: -4.9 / 38.1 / 43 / 35.4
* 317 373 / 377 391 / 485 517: -2.5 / 38.9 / 44.8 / 35.2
